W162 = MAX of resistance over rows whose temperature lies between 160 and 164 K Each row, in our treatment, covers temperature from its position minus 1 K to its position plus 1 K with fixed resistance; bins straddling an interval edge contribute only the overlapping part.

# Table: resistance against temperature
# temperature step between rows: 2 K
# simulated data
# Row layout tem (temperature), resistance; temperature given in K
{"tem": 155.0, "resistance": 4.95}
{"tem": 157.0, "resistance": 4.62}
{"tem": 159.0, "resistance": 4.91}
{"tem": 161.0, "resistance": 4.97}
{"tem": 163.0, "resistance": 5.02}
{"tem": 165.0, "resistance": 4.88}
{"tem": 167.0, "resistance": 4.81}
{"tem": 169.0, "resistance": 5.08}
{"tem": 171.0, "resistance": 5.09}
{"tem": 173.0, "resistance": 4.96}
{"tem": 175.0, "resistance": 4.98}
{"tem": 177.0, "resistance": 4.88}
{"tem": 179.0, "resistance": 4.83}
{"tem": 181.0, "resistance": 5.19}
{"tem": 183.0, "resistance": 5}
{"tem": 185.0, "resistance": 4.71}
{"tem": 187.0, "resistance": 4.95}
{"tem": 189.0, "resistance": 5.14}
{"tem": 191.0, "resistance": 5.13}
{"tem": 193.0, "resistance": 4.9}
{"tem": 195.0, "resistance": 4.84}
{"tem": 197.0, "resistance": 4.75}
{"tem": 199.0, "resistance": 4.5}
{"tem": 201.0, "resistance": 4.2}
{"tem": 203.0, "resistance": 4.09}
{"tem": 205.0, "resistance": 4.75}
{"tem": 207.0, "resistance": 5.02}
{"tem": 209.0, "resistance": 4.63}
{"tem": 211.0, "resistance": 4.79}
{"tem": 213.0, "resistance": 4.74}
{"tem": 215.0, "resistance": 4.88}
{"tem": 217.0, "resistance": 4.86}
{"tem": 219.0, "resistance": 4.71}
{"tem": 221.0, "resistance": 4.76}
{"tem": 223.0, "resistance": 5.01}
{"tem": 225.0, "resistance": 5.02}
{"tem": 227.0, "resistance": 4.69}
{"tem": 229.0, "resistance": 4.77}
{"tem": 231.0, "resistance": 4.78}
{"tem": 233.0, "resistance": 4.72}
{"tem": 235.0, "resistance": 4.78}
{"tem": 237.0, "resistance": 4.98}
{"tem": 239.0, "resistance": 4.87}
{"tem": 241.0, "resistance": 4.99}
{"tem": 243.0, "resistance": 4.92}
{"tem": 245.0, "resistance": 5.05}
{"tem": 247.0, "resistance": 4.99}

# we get 5.02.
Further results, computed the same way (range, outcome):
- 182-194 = 5.14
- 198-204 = 4.5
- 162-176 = 5.09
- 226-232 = 4.78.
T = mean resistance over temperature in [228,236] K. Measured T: 4.76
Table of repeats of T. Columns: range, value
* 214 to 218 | 4.87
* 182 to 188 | 4.89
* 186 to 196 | 4.99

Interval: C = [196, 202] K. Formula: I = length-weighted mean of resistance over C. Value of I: 4.48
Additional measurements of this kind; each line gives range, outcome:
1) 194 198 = 4.79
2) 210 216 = 4.8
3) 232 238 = 4.83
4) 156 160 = 4.77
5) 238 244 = 4.93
